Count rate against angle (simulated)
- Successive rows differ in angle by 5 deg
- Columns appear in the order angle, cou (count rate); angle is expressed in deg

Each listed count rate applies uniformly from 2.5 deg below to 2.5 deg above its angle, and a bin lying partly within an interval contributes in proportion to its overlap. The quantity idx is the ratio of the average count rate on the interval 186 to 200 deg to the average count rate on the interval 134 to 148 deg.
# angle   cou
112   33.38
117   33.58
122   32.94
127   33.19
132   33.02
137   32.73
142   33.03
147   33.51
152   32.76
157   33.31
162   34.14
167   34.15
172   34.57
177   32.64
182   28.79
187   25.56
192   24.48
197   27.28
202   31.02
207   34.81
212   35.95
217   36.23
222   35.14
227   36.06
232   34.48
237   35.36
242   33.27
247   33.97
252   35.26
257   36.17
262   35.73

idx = 0.79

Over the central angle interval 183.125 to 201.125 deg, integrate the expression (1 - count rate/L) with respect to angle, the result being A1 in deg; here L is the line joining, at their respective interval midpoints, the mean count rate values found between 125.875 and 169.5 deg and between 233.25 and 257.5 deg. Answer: 4.0 deg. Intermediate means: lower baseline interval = 33.3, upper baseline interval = 34.7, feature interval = 26.5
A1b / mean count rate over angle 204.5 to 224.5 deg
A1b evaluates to 35.5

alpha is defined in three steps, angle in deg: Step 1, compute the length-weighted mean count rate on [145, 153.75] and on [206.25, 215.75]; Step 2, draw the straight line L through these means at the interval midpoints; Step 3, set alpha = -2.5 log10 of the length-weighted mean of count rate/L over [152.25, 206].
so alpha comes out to 0.12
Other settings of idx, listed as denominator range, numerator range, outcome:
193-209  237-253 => 1.13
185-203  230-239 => 1.30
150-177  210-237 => 1.05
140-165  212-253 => 1.05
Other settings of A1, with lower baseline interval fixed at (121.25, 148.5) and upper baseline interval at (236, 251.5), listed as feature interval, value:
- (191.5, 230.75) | 0.9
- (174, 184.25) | 0.8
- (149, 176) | -0.3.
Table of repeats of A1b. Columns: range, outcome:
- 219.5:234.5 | 35.2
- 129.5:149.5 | 33.1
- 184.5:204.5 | 27.1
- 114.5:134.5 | 33.2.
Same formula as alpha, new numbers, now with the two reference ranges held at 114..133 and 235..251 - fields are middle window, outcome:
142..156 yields 0.01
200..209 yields 0.03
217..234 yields -0.04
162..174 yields -0.02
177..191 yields 0.21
